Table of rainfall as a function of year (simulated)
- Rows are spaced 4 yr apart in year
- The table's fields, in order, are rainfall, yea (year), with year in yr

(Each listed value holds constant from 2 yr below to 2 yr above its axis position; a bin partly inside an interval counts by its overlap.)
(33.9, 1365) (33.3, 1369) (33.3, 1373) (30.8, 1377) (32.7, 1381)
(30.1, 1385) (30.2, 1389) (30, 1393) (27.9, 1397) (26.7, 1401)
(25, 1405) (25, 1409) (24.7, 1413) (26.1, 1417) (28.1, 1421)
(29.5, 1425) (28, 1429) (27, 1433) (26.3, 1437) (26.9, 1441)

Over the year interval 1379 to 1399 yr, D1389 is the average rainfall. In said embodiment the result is 30.2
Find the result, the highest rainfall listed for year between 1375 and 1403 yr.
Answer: 32.7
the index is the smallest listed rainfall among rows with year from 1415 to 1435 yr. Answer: 26.1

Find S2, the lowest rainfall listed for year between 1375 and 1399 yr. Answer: 27.9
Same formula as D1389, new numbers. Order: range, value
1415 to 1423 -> 27.1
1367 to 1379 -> 32.5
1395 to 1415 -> 25.9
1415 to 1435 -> 27.7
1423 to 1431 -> 28.8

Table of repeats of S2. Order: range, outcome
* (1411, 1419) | 24.7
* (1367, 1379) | 30.8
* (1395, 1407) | 25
